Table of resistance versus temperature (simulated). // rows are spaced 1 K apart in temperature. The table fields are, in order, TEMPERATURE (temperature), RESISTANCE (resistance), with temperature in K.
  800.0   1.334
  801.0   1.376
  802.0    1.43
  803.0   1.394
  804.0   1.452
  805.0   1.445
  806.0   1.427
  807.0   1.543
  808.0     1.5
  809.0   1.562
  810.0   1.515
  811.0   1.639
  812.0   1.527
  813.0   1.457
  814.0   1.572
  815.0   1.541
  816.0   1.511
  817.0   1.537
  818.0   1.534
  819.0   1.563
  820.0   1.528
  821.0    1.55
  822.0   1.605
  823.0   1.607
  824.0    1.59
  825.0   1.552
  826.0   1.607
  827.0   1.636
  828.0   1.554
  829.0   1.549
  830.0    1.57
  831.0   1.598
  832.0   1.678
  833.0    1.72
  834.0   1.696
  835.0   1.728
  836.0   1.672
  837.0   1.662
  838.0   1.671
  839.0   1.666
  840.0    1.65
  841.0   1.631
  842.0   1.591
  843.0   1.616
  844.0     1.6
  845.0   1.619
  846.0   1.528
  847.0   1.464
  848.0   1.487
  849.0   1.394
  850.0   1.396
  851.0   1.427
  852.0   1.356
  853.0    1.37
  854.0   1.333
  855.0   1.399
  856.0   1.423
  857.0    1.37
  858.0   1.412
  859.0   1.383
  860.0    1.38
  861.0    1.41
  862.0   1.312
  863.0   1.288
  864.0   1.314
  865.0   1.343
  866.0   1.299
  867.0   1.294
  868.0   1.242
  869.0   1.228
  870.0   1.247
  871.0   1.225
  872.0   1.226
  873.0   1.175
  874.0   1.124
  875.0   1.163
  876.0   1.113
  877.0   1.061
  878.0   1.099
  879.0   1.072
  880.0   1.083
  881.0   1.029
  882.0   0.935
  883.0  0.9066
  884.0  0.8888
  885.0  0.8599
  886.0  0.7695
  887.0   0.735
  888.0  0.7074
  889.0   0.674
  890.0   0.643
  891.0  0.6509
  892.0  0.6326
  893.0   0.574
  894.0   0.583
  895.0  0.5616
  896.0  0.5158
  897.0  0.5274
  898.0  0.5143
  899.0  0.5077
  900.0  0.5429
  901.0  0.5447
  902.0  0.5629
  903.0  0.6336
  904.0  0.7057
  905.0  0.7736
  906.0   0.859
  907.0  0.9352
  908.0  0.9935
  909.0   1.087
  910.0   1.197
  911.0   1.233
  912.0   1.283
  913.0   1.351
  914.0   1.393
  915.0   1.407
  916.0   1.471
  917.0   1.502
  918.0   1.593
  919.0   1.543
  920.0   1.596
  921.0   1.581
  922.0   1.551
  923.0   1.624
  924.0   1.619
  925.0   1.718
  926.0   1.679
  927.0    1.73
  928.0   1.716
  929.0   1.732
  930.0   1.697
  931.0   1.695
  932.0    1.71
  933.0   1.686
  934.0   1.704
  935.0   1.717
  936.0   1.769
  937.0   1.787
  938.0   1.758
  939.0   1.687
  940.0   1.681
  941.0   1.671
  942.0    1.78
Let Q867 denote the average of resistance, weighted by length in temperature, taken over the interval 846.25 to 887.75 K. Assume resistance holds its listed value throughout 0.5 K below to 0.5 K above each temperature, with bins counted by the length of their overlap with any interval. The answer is 1.22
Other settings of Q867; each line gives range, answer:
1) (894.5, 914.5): 0.836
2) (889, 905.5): 0.595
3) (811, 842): 1.6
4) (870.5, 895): 0.907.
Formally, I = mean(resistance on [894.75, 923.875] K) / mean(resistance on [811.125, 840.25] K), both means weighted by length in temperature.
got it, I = 0.7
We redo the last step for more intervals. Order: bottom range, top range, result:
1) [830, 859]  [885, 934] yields 0.73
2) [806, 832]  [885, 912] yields 0.47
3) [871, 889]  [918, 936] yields 1.68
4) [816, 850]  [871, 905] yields 0.50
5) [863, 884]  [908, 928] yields 1.28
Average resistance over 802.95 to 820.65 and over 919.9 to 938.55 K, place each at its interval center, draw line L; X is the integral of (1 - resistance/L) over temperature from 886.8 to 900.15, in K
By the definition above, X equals 8.5 K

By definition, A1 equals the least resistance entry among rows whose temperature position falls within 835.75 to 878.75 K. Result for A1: 1.061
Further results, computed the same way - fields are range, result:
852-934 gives 0.5077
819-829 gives 1.528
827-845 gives 1.549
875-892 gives 0.6326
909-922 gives 1.087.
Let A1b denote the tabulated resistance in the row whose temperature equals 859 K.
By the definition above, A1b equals 1.383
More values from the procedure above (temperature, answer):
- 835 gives 1.728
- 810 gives 1.515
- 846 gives 1.528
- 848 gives 1.487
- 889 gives 0.674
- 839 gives 1.666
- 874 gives 1.124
